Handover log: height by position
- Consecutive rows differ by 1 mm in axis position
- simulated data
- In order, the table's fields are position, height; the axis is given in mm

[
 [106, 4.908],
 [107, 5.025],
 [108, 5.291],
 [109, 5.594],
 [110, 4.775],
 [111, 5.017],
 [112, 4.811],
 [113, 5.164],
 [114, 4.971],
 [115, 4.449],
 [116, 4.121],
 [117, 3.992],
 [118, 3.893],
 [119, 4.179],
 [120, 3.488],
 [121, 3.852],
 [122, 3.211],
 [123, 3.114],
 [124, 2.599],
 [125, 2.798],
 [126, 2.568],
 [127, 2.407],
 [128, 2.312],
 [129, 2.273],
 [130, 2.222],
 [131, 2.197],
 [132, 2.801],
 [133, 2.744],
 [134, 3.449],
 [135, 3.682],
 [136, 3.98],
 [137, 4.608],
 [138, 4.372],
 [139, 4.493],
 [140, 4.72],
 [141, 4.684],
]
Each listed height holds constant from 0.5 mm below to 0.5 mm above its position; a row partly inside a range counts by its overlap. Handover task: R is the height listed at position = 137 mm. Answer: 4.608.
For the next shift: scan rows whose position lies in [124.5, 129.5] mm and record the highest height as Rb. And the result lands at 2.798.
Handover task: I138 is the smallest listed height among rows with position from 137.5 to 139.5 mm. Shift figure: 4.372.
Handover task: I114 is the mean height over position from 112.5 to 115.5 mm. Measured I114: 4.86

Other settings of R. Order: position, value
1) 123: 3.114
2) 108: 5.291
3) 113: 5.164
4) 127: 2.407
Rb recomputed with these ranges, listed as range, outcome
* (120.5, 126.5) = 3.852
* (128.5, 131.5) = 2.273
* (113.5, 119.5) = 4.971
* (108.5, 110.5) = 5.594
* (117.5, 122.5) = 4.179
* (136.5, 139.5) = 4.608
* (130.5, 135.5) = 3.682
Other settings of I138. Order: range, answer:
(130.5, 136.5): 2.197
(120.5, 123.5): 3.114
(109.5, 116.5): 4.121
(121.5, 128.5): 2.312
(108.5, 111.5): 4.775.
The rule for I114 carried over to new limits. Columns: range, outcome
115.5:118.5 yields 4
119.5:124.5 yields 3.25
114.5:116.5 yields 4.29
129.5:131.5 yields 2.21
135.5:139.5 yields 4.36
